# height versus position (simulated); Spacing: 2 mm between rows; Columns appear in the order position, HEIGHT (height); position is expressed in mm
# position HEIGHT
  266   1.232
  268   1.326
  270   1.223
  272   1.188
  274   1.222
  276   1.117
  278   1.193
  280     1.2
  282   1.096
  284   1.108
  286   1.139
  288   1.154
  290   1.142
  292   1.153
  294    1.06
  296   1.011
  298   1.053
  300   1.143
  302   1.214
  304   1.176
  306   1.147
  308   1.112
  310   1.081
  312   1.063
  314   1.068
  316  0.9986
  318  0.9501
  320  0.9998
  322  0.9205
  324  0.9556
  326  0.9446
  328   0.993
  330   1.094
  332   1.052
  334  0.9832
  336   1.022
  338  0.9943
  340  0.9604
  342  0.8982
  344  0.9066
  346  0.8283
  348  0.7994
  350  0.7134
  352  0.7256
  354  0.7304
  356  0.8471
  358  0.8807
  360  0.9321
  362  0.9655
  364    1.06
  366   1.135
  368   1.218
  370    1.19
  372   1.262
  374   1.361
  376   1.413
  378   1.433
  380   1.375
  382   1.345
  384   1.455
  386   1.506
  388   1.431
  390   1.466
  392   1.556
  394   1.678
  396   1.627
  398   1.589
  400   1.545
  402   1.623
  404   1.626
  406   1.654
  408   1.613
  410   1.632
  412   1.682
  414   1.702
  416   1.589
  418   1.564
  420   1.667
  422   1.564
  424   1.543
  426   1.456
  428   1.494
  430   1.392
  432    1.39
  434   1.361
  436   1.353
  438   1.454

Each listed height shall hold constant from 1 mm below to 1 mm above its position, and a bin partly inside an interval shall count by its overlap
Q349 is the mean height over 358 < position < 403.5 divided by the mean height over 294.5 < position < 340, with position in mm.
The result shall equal 1.31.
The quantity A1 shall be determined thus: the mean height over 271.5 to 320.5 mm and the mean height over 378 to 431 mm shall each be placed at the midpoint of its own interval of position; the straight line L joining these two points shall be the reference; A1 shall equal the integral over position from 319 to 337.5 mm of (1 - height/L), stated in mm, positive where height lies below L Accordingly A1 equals 3.7 mm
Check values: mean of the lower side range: 1.11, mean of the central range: 0.996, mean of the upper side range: 1.55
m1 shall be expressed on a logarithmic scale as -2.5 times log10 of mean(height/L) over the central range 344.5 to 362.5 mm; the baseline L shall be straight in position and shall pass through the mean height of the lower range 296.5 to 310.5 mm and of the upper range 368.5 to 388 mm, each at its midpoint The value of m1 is 0.49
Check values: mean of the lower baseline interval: 1.13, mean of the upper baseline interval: 1.37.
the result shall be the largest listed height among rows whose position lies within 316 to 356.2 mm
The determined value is 1.094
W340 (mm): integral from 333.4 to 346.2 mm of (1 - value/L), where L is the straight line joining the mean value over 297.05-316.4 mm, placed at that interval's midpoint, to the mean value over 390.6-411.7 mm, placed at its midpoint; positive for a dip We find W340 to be 3.36 mm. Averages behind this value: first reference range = 1.11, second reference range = 1.61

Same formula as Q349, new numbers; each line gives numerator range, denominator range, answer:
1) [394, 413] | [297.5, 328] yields 1.54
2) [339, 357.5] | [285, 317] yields 0.74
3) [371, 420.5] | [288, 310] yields 1.37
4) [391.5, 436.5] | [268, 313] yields 1.37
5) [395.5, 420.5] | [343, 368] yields 1.82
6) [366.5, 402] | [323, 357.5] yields 1.58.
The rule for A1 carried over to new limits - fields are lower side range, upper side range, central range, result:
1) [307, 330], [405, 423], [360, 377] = 1.9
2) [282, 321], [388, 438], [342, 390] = 9.0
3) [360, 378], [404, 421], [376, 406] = -2.1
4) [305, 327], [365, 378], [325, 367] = 8.3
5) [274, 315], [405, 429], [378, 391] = 0.4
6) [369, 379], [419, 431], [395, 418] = -2.7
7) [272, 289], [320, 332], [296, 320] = -0.7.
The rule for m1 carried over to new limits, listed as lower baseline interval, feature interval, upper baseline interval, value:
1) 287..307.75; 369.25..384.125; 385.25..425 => 0.092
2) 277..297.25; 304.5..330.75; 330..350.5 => -0.015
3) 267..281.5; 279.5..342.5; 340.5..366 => -0.011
